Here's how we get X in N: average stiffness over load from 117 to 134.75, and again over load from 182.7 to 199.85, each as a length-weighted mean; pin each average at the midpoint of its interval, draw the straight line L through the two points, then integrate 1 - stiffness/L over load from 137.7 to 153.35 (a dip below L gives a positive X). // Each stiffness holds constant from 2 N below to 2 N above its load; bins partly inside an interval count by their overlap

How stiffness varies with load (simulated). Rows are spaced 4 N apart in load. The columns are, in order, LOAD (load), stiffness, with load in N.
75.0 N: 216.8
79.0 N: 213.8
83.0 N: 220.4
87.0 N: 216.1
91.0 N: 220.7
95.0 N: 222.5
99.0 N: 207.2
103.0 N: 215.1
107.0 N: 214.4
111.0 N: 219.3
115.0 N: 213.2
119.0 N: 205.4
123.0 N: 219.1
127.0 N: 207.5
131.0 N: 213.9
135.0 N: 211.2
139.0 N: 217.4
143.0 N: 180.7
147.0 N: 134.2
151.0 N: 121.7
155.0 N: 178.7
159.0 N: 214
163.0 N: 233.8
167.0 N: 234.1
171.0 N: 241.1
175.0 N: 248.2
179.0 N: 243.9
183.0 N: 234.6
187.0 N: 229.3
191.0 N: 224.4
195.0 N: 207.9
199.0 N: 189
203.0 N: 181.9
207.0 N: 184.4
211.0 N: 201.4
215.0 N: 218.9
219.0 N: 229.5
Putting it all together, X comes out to 3.8 N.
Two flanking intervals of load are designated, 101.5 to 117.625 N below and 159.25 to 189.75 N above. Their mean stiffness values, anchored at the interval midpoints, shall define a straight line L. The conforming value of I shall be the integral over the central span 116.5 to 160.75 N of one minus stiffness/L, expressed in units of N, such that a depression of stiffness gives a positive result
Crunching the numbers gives 6.5 N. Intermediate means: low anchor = 215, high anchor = 236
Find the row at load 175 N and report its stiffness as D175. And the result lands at 248.2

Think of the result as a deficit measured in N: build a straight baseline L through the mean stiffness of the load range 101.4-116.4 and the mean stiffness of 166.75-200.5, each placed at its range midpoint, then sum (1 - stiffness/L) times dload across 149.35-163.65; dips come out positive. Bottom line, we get 2.53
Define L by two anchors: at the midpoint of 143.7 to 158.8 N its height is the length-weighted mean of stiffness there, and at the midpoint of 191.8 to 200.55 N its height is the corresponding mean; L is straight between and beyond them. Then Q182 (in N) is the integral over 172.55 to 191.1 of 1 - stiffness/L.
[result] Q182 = -4.9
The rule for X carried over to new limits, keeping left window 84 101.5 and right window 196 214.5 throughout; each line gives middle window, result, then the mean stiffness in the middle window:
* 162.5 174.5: -2.3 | 238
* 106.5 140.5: -0.5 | 213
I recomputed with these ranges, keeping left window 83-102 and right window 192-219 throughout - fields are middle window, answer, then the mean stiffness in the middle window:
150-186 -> -2.4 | 220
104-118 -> 0.0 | 215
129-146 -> 0.7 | 202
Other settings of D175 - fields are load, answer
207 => 184.4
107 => 214.4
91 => 220.7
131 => 213.9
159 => 214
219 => 229.5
